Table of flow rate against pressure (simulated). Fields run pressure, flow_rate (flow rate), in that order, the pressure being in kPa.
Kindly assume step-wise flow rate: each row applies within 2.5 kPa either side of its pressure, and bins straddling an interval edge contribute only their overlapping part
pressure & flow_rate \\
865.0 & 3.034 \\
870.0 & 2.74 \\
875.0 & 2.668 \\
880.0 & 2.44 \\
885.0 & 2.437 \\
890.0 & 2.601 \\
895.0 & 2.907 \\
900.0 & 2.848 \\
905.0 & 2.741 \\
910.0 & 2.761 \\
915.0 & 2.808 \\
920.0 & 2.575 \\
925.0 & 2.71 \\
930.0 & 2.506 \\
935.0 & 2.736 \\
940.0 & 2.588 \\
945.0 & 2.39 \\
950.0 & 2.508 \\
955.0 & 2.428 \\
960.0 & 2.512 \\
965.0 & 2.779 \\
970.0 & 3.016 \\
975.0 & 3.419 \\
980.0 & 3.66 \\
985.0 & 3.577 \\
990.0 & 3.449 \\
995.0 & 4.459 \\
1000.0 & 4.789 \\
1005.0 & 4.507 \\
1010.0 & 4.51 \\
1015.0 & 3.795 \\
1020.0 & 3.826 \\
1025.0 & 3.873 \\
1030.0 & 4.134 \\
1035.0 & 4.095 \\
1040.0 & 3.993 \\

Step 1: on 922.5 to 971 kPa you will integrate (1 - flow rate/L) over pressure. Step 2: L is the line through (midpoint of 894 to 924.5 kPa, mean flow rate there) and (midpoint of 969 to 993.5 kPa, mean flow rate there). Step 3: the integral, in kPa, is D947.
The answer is 8.2 kPa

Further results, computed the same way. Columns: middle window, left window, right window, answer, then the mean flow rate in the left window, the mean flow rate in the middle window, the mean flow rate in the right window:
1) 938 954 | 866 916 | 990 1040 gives 4.1 kPa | 2.7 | 2.49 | 4.17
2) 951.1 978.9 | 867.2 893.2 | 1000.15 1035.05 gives 5.5 kPa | 2.59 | 2.86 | 4.15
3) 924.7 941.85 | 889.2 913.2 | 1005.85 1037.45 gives 2.7 kPa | 2.78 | 2.63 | 4.06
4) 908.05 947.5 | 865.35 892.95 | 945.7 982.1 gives 1.8 kPa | 2.62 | 2.63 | 2.87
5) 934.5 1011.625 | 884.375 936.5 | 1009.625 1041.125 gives 2.5 kPa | 2.7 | 3.34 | 4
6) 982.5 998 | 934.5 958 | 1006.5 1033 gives -1.9 kPa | 2.51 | 3.86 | 4.05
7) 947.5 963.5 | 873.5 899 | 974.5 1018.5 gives 4.6 kPa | 2.62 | 2.5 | 4.04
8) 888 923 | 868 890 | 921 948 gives -2.4 kPa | 2.57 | 2.75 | 2.58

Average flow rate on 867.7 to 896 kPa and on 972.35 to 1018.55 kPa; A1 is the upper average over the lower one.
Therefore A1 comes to 1.53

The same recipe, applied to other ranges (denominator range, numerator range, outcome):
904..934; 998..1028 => 1.57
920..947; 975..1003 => 1.52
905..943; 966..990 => 1.27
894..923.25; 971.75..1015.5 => 1.45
